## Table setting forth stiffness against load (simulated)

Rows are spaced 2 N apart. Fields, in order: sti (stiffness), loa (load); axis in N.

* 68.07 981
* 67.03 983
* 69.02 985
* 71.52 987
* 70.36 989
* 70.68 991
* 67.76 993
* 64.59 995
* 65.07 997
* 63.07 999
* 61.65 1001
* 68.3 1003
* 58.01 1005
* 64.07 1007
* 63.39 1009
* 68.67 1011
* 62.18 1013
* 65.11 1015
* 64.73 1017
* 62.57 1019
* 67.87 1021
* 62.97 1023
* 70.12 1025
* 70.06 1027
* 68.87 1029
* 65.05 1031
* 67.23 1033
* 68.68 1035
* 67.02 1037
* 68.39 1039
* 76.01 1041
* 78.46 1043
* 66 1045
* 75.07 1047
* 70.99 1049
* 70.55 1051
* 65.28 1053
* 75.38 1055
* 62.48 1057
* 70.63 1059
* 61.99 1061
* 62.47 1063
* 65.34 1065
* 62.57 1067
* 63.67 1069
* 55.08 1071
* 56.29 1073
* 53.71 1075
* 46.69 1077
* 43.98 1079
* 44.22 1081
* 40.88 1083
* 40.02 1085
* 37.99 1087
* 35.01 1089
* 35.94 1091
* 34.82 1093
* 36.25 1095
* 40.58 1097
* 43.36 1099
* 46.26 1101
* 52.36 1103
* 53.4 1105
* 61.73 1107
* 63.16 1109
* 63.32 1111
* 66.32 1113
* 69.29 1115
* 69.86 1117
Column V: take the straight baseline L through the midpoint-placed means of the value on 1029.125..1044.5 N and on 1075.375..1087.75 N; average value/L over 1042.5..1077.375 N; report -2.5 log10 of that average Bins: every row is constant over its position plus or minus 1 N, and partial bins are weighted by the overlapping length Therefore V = -0.158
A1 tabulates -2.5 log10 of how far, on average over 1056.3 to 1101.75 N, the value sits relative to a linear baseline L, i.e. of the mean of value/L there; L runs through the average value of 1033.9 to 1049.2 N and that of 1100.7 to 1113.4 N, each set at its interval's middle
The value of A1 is 0.284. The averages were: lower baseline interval 71.3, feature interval 49.5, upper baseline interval 58.3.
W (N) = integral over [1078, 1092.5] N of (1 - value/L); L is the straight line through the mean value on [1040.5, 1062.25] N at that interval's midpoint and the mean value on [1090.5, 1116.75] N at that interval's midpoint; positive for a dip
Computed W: 4.7 N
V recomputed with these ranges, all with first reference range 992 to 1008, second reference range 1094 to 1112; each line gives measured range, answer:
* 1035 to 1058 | -0.21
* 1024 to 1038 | -0.13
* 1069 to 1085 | 0.11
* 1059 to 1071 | -0.13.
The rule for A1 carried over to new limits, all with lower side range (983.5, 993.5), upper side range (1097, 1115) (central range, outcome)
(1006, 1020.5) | 0.04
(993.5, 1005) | 0.07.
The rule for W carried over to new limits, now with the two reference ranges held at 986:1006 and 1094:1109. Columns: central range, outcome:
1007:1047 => -4.46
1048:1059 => -2.42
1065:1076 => -1.03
